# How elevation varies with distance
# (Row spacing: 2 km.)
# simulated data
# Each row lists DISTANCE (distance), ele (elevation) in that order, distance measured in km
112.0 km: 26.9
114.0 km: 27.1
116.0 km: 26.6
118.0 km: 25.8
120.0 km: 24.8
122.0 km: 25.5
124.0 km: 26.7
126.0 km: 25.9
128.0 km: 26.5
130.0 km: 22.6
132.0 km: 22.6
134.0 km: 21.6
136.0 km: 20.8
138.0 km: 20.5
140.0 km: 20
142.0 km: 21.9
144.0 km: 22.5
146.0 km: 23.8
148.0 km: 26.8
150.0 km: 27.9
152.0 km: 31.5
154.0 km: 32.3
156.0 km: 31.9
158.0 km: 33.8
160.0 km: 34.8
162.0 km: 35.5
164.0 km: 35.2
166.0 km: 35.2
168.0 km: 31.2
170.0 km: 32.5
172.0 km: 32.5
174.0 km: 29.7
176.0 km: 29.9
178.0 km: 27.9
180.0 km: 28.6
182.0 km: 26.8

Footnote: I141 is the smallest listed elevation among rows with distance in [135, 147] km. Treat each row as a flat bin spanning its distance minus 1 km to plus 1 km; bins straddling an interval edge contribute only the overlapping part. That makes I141 20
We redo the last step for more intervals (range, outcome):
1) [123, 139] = 20.5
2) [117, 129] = 24.8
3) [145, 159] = 23.8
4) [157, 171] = 31.2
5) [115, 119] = 25.8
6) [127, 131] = 22.6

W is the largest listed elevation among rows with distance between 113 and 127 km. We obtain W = 27.1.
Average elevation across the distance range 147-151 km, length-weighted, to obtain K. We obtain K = 27.4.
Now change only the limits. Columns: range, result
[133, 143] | 21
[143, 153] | 26.5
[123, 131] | 25.4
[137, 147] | 21.7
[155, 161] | 33.5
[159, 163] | 35.1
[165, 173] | 32.9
